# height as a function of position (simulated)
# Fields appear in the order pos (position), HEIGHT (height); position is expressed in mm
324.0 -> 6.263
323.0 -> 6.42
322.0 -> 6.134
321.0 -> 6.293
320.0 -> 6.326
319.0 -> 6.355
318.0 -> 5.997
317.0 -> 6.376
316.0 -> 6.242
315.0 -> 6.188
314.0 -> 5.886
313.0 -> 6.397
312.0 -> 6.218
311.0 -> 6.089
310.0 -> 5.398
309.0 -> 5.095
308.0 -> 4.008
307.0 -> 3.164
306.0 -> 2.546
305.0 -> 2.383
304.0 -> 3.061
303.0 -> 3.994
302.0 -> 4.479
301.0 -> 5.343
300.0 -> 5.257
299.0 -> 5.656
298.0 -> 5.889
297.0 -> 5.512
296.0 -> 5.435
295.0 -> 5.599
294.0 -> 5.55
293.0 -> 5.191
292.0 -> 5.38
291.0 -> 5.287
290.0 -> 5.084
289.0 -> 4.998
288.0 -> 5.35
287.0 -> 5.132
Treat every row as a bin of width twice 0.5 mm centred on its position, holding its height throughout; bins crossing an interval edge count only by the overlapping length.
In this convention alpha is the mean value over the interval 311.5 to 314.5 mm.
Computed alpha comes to 6.17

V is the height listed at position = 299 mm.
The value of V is 5.656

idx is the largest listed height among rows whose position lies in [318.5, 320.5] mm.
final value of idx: 6.355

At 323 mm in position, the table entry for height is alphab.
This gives 6.42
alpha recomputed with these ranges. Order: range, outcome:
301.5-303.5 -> 4.24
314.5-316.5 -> 6.21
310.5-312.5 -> 6.15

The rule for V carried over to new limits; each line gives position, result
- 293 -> 5.191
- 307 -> 3.164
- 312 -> 6.218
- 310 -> 5.398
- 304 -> 3.061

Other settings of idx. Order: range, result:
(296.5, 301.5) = 5.889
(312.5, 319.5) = 6.397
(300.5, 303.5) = 5.343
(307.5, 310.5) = 5.398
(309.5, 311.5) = 6.089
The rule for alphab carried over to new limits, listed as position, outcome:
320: 6.326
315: 6.188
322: 6.134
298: 5.889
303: 3.994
